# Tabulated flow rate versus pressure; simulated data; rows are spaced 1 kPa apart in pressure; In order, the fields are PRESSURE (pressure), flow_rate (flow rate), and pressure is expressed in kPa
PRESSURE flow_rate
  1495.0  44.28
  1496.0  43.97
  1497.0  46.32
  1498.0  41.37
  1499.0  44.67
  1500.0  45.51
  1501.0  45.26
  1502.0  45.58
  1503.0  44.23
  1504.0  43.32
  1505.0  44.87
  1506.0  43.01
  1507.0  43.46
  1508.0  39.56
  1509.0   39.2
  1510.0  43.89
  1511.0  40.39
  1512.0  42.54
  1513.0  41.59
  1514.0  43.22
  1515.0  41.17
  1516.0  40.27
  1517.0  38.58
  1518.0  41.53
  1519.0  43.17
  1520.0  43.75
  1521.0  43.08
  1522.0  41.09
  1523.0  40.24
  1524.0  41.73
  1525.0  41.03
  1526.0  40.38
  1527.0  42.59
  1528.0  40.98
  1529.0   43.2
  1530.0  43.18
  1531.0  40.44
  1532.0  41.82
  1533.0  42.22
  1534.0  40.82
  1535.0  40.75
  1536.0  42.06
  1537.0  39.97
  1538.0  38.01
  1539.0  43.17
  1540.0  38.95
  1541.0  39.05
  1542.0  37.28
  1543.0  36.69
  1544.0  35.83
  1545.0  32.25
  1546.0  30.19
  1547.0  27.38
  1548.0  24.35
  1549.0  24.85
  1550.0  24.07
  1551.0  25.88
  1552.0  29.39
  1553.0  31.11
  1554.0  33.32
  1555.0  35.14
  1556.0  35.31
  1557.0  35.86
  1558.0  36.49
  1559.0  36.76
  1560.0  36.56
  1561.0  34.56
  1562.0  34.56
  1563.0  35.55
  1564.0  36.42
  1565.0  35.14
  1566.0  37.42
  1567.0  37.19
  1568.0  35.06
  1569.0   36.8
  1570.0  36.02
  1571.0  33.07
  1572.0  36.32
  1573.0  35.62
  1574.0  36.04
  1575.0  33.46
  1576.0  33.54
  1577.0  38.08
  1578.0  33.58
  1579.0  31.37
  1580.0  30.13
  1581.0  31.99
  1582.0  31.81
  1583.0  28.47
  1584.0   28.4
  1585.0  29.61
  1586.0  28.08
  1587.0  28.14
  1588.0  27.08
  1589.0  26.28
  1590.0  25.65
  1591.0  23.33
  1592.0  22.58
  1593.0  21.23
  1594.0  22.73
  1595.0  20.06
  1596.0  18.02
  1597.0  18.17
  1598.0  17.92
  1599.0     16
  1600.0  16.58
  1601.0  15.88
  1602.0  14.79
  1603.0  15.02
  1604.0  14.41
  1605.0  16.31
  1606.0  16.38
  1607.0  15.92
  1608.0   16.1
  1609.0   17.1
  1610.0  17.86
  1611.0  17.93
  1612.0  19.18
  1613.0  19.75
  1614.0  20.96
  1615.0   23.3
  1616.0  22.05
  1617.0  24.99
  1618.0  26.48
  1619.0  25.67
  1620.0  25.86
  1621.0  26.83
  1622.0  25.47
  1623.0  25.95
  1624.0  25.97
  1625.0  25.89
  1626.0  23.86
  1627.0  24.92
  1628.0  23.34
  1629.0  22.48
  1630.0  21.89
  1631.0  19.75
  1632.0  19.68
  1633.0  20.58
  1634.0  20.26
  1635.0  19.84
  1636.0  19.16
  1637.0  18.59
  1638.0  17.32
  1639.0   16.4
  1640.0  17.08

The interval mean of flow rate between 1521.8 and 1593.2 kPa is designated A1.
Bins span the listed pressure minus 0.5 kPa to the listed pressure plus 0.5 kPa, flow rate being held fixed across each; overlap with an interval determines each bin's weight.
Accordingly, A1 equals 34.5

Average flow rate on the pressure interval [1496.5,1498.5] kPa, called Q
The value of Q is 43.8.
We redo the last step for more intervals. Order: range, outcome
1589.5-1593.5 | 23.2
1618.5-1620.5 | 25.8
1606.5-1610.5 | 16.7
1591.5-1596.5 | 20.9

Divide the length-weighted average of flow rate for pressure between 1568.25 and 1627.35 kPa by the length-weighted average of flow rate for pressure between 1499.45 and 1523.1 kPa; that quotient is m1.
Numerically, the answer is 0.6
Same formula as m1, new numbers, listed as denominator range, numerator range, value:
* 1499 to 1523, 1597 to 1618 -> 0.43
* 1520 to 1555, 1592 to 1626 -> 0.55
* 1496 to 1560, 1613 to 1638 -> 0.59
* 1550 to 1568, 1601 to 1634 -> 0.61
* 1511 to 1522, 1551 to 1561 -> 0.81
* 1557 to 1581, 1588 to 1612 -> 0.53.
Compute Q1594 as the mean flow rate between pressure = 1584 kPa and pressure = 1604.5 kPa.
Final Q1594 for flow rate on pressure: 21.3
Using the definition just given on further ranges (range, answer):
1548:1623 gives 27.1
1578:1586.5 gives 30.2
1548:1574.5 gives 33.8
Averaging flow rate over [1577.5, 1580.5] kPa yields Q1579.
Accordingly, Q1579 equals 31.7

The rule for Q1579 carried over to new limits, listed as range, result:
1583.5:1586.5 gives 28.7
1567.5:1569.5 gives 35.9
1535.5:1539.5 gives 40.8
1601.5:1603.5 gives 14.9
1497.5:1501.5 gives 44.2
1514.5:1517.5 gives 40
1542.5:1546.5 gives 33.7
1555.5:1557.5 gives 35.6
